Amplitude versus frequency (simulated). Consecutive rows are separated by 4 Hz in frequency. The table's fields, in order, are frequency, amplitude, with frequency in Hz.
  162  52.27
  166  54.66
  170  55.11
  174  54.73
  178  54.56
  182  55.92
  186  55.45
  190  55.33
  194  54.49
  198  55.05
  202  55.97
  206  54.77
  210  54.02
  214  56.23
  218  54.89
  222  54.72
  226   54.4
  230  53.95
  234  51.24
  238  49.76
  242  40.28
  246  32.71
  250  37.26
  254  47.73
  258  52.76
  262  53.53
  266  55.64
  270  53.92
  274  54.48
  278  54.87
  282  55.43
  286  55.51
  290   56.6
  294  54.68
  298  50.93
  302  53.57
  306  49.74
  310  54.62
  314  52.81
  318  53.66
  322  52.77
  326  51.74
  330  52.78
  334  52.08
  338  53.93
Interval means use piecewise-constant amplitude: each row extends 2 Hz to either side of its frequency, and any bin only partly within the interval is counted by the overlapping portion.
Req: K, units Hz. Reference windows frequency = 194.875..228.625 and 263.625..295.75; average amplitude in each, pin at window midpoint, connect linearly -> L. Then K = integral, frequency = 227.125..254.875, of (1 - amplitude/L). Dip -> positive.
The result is 5.12 Hz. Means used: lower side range 55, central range 44.9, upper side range 55.1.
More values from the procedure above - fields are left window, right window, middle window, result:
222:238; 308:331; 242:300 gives 2.5 Hz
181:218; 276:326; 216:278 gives 5.1 Hz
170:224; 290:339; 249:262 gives 1.5 Hz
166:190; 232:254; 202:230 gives -4.1 Hz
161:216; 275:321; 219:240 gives 0.6 Hz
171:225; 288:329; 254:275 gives 0.2 Hz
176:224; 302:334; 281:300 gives -0.5 Hz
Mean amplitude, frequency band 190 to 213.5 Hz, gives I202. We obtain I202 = 55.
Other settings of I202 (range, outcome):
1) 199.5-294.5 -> 51.9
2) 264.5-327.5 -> 53.8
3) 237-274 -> 47.4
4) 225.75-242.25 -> 50.5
